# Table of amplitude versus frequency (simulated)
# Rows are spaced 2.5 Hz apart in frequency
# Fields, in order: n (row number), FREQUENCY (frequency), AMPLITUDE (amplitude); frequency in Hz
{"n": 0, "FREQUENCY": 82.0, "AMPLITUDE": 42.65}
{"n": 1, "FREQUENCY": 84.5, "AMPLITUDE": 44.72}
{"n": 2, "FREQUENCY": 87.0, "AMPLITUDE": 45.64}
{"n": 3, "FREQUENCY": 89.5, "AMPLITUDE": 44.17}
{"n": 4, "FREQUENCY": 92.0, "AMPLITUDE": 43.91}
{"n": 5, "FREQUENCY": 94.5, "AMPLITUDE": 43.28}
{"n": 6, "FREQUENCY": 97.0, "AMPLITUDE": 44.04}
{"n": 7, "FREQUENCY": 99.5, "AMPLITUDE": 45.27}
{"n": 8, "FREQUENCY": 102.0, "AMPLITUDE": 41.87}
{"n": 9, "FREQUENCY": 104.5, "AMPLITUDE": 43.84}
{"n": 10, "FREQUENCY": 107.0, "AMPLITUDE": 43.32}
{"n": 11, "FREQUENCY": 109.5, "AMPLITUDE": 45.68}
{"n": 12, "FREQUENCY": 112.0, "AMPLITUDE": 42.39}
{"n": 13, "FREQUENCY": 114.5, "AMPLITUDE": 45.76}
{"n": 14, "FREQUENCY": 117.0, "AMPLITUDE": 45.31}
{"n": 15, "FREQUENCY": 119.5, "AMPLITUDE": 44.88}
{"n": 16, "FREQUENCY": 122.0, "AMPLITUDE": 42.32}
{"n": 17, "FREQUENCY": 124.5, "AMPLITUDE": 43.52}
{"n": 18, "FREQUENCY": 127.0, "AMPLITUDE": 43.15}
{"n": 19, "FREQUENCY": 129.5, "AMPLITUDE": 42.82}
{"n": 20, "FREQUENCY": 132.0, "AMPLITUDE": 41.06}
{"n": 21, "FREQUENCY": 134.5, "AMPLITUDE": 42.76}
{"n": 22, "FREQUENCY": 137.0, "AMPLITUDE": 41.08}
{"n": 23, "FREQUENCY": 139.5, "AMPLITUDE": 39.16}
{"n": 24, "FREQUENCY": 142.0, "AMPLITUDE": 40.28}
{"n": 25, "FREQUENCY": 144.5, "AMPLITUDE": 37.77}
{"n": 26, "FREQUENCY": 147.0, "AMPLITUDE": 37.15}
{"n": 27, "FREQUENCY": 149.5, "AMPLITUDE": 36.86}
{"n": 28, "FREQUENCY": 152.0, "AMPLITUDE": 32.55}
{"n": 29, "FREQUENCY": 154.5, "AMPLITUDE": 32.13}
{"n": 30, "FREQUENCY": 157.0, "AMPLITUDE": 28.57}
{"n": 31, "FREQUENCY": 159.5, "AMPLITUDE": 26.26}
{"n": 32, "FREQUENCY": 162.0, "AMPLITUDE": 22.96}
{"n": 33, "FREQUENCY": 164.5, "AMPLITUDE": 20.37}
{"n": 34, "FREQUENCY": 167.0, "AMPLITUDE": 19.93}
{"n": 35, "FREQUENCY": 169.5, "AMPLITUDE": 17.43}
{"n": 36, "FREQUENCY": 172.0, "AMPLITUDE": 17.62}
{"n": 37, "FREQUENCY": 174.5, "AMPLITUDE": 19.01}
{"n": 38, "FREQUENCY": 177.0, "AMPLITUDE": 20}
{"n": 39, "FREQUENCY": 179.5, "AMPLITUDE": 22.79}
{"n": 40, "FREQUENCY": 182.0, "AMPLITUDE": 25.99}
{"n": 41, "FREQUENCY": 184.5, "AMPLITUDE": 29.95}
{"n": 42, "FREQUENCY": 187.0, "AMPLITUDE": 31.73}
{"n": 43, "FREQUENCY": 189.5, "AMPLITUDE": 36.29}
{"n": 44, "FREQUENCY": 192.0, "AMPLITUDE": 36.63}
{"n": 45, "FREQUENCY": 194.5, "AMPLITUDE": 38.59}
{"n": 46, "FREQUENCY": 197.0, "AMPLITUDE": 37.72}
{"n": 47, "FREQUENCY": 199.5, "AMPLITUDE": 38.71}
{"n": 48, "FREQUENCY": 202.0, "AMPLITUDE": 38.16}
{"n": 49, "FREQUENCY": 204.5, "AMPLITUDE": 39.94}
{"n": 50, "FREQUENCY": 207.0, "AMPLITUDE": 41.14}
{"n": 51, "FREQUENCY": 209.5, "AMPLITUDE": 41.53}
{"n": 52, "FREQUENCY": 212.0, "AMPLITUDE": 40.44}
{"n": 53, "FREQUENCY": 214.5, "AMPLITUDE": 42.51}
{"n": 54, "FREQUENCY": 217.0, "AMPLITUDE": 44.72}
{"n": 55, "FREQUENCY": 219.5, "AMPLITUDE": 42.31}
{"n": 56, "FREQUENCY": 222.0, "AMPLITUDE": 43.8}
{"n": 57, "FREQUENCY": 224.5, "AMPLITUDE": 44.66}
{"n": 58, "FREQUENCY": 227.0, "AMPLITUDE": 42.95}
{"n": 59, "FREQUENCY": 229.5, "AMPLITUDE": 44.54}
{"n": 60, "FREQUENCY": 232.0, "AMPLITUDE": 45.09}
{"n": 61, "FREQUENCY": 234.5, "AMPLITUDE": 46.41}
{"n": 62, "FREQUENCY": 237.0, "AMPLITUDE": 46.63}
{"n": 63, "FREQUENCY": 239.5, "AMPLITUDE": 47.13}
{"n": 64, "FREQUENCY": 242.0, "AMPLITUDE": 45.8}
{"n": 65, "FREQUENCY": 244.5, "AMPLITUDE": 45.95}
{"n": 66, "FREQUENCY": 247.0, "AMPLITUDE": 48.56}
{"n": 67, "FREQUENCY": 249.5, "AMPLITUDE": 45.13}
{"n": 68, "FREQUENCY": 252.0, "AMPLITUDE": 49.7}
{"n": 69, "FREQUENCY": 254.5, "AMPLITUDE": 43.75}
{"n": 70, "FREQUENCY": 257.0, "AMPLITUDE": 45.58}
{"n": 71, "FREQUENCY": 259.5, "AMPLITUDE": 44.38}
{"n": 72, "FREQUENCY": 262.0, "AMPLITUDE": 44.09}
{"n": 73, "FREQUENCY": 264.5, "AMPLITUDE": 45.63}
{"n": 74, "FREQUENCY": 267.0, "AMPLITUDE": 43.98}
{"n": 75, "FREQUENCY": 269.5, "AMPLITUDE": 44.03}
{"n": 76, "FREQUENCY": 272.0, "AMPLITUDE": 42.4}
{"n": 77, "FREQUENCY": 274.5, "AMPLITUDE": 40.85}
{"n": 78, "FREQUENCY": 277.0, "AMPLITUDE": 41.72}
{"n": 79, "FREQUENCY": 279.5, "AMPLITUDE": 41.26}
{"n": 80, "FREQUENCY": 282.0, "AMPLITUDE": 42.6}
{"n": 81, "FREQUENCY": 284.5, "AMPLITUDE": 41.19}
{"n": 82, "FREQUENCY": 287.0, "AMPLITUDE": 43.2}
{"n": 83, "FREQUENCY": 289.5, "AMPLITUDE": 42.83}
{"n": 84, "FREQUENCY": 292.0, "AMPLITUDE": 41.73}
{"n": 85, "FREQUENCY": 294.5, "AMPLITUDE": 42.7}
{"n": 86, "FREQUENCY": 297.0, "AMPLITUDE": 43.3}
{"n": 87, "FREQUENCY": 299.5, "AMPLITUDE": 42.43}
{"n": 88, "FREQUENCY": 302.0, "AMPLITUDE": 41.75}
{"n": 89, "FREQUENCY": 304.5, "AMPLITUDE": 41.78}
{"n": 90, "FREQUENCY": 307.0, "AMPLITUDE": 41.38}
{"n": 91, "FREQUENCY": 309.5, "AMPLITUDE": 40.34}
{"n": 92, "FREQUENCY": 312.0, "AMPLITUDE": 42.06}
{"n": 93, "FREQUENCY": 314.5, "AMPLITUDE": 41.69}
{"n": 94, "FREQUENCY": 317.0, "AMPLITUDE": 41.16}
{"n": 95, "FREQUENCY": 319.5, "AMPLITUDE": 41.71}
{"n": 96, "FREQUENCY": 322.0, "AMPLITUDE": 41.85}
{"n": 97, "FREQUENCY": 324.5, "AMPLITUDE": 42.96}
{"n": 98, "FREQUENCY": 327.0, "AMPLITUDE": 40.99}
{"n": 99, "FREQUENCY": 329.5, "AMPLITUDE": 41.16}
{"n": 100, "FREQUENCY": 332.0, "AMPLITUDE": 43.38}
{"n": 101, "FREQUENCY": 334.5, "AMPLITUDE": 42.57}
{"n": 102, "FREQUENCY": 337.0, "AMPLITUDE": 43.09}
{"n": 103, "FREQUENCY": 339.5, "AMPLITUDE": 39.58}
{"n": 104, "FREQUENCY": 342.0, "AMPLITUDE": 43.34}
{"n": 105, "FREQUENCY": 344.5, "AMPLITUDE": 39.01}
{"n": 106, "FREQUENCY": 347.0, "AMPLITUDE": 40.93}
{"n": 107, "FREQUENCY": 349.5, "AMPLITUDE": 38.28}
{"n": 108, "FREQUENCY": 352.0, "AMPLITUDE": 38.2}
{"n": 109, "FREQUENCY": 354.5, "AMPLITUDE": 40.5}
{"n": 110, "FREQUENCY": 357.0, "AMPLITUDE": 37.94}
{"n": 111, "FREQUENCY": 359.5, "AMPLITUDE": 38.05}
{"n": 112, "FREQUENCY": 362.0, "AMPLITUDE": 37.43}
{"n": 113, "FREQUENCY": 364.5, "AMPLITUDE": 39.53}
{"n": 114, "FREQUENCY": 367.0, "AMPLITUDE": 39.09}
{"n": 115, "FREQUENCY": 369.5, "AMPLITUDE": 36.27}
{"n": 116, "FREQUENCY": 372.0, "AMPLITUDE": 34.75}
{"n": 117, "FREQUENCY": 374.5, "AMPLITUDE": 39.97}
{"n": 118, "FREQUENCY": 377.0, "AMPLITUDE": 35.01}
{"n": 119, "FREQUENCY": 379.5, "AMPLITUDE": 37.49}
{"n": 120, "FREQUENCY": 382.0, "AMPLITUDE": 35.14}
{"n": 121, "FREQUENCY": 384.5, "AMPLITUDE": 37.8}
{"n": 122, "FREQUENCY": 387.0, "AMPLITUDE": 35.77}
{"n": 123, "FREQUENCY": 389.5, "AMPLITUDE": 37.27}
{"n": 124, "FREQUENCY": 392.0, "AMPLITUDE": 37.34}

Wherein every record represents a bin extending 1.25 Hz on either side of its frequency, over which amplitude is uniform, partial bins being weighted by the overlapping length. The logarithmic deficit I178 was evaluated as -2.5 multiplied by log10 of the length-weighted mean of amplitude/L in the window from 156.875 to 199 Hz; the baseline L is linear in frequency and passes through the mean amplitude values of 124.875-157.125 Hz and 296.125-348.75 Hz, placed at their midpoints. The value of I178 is 0.42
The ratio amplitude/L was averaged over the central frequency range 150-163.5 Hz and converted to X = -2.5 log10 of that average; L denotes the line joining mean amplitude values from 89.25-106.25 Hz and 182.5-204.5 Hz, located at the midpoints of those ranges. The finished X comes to 0.33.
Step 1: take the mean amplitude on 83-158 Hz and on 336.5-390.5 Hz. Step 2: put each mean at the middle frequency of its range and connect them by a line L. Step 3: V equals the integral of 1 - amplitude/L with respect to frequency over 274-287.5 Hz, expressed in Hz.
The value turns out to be -0.81 Hz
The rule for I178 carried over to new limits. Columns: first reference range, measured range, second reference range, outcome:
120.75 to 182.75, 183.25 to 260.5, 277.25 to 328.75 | -0.157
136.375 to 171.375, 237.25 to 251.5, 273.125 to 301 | -0.212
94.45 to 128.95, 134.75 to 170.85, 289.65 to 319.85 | 0.361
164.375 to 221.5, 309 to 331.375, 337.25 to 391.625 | -0.134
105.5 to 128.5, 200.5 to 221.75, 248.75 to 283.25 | 0.064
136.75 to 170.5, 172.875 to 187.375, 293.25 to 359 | 0.311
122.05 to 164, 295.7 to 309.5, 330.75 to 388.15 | -0.101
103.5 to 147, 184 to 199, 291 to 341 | 0.187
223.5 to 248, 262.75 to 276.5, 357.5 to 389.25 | 0.009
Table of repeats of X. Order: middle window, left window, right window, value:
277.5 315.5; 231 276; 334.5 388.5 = 0.01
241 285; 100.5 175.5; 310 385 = -0.16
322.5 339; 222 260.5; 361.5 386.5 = -0.06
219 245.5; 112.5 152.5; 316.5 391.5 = -0.12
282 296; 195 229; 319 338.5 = -0.01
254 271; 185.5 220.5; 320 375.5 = -0.13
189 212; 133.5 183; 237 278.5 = -0.09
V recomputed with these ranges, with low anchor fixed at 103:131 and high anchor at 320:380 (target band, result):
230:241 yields -1.2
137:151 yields 1.6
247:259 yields -1.4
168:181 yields 7.1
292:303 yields -0.5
